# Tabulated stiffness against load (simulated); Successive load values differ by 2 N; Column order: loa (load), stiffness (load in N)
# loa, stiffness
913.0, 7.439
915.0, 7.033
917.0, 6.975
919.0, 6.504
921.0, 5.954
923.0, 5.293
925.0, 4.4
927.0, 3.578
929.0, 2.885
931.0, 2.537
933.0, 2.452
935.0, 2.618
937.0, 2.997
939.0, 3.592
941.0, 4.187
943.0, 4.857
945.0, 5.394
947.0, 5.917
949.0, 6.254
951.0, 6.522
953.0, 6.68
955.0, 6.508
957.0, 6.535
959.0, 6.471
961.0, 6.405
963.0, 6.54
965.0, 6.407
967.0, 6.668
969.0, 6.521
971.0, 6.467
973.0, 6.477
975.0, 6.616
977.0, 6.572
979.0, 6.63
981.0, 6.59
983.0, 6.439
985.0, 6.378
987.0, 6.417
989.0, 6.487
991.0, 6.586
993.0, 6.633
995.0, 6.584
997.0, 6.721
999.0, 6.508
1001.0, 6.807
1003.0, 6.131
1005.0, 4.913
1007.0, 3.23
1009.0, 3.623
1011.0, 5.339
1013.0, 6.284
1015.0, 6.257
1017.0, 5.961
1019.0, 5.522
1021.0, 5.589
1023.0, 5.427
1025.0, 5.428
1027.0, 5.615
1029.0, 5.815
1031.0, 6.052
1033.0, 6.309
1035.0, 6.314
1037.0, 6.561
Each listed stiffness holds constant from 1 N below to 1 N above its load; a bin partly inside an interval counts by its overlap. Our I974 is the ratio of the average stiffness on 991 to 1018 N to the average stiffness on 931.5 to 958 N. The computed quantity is 1.18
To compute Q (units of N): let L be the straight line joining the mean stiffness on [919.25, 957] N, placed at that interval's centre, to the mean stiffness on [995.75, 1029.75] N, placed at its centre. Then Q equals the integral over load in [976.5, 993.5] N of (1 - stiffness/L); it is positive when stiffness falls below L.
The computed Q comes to -4.1 N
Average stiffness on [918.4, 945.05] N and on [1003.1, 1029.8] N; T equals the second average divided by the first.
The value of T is 1.33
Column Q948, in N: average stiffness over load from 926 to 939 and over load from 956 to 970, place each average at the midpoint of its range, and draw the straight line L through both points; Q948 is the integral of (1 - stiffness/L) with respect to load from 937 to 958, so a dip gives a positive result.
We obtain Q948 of -3.6 N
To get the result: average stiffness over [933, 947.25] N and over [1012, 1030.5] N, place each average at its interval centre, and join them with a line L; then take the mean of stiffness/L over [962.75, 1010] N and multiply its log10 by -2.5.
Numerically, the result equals -0.24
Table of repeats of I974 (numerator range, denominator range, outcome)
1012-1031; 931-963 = 1.13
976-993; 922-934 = 1.85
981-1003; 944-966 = 1.03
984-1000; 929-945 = 1.91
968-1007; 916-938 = 1.52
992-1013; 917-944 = 1.39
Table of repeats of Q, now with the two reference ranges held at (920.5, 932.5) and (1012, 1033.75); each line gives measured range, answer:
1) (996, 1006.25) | -1.4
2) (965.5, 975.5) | -3.6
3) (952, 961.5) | -4.1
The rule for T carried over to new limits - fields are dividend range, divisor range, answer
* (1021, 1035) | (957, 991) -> 0.89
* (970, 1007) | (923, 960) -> 1.35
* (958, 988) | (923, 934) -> 1.93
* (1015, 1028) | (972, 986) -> 0.86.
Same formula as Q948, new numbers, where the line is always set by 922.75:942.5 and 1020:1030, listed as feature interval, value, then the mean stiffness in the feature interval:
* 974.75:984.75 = -4.5 N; 6.55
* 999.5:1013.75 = -0.2 N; 5.22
